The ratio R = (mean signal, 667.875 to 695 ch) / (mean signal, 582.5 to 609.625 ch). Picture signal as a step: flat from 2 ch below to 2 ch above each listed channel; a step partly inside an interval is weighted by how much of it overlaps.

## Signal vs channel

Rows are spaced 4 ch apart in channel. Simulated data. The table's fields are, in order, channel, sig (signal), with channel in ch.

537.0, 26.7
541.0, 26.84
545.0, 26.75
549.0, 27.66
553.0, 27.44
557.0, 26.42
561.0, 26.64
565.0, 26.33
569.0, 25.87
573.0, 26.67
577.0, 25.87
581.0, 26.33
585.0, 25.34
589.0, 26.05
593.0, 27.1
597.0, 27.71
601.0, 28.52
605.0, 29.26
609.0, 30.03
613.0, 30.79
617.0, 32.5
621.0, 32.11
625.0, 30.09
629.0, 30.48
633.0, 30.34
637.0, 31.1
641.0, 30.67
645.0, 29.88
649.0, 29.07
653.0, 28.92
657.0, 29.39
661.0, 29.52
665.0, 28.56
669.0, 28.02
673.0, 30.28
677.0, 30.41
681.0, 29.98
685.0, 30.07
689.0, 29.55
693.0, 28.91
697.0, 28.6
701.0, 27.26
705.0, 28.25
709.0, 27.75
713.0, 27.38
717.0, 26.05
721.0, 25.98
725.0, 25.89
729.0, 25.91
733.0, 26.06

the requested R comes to 1.08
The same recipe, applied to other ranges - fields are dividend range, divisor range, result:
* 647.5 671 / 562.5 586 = 1.11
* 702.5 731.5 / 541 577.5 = 1.00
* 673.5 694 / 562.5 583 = 1.14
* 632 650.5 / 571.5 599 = 1.14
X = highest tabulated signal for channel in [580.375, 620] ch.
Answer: 32.5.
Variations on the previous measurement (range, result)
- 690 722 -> 28.91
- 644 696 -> 30.41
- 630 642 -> 31.1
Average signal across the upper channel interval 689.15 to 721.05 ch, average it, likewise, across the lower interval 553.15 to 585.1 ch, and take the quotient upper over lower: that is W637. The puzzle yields 1.05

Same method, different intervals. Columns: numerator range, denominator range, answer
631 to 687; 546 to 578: 1.12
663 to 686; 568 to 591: 1.13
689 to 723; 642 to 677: 0.94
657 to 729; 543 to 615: 1.04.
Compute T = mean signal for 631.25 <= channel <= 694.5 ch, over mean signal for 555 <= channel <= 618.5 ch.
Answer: 1.1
